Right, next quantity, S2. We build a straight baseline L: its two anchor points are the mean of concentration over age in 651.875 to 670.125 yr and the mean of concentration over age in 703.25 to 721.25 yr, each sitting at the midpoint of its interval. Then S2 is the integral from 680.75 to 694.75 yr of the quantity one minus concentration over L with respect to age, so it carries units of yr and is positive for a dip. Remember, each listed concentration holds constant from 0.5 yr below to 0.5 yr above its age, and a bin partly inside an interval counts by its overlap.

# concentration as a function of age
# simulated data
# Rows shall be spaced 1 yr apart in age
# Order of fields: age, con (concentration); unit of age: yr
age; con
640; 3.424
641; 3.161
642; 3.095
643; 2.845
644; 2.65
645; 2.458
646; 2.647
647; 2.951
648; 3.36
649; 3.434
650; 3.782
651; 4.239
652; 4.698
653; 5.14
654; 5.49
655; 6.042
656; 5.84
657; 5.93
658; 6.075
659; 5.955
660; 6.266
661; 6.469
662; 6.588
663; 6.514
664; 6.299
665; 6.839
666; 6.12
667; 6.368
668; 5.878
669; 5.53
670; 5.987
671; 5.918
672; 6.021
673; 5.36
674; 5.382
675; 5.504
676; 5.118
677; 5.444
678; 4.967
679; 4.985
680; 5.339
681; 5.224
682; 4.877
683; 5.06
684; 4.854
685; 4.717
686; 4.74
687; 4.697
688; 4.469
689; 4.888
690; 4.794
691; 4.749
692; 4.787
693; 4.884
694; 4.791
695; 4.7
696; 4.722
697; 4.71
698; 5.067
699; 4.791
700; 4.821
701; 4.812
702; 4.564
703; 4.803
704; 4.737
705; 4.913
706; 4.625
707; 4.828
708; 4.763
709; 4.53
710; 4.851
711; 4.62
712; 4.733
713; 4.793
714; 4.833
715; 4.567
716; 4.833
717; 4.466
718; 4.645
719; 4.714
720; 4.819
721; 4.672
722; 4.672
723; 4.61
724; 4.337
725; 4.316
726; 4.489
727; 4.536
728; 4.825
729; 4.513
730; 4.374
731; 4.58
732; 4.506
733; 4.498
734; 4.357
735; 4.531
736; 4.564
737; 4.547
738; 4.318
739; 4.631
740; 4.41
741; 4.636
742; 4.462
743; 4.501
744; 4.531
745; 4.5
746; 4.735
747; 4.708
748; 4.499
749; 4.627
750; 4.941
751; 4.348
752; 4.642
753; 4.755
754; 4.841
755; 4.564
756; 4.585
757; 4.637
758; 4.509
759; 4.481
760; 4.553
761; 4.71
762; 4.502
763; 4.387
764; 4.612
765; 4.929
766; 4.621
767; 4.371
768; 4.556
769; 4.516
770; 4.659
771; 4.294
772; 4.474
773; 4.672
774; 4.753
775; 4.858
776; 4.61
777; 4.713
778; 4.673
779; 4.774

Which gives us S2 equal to 1.4 yr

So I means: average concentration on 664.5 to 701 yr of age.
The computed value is 5.19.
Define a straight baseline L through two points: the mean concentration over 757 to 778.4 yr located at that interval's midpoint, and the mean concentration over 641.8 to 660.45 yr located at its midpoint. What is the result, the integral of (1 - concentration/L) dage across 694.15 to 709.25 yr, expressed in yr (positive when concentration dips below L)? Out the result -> -1.0 yr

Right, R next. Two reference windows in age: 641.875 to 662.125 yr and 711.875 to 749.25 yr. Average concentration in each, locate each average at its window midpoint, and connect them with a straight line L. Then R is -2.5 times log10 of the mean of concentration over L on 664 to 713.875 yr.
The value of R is -0.12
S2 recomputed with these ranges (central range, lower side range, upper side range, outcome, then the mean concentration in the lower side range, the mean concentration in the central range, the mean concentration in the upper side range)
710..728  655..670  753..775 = 2.2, 6.18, 4.64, 4.59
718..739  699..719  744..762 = 0.6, 4.72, 4.54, 4.62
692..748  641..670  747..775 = 1.2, 4.97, 4.64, 4.6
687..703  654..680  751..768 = 2.1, 5.88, 4.77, 4.6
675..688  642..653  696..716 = -2.6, 3.38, 5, 4.76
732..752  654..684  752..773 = 1.2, 5.77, 4.55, 4.58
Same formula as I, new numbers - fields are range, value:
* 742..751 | 4.61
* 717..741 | 4.54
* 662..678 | 5.88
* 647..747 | 4.95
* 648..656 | 4.68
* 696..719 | 4.74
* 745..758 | 4.65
